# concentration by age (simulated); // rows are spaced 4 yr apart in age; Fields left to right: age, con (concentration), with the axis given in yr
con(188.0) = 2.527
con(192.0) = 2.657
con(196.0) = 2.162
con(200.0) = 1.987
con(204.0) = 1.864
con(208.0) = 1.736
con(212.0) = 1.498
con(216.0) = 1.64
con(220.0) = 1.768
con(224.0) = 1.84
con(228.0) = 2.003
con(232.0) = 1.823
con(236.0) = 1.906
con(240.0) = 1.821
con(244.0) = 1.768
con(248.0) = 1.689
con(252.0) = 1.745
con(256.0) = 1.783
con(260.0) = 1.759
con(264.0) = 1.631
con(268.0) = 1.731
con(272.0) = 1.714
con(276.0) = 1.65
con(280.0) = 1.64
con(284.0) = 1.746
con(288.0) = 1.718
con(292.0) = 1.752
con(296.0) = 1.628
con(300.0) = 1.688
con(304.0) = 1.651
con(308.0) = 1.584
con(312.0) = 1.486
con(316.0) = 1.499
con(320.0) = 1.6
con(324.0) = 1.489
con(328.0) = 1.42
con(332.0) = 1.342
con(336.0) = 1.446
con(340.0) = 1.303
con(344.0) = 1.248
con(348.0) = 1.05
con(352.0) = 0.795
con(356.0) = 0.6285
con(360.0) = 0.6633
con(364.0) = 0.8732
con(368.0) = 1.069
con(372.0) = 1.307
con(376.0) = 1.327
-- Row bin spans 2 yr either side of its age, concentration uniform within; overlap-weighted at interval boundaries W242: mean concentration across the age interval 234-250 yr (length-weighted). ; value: 1.8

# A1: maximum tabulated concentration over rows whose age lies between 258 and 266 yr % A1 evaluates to 1.759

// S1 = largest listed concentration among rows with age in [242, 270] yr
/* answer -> 1.783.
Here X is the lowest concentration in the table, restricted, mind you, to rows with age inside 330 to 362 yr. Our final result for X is 0.6285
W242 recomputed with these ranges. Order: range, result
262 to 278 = 1.68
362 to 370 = 0.971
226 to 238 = 1.91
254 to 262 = 1.77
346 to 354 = 0.923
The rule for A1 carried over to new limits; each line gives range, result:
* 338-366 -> 1.303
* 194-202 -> 2.162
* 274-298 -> 1.752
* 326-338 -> 1.446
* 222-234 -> 2.003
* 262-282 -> 1.731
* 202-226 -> 1.864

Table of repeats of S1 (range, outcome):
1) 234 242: 1.906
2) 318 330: 1.6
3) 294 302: 1.688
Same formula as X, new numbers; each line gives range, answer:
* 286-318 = 1.486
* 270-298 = 1.628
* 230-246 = 1.768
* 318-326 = 1.489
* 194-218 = 1.498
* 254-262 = 1.759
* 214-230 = 1.64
